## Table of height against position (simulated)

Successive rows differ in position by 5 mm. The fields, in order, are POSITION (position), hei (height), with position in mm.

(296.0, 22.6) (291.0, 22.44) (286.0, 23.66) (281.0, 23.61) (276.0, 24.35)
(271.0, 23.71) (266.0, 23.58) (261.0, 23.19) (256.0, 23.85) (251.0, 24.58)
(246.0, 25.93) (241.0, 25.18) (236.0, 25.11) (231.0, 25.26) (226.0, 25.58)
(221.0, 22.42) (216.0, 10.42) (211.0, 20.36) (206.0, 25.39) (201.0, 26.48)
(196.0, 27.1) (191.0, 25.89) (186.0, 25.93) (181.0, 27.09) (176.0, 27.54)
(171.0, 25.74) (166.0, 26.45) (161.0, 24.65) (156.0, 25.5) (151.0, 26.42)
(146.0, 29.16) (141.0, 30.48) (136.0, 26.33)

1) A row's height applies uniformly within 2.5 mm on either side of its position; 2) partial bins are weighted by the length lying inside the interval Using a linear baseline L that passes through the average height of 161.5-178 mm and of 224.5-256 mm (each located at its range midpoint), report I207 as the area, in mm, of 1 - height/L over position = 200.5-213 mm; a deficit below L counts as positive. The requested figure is 0.9 mm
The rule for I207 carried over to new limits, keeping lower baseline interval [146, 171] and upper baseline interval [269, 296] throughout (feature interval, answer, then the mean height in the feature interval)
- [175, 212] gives -0.7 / 25.9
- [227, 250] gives -0.9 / 25.3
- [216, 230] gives 1.7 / 21.7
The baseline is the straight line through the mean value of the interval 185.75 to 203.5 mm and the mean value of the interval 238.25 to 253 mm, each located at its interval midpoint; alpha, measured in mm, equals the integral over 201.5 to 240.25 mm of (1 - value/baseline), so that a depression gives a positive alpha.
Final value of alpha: 5.0 mm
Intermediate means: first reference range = 26.4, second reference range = 25.2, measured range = 22.4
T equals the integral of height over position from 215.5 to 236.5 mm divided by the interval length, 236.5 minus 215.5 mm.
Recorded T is 22.5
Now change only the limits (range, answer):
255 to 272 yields 23.5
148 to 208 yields 26.2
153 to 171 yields 25.6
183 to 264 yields 23.9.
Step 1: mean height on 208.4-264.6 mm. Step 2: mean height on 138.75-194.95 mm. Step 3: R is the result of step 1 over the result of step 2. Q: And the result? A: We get 0.86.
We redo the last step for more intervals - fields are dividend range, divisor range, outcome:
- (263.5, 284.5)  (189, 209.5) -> 0.92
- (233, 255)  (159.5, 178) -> 0.96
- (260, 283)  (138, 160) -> 0.86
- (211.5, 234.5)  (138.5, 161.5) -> 0.77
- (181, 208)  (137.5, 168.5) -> 0.97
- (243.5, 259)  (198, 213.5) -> 1.02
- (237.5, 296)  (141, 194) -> 0.90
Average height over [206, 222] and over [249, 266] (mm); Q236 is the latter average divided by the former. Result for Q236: 1.29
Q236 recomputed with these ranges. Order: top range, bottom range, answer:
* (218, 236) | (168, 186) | 0.90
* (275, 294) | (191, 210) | 0.91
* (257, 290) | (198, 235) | 1.05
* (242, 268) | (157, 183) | 0.93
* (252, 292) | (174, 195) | 0.89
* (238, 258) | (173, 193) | 0.94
